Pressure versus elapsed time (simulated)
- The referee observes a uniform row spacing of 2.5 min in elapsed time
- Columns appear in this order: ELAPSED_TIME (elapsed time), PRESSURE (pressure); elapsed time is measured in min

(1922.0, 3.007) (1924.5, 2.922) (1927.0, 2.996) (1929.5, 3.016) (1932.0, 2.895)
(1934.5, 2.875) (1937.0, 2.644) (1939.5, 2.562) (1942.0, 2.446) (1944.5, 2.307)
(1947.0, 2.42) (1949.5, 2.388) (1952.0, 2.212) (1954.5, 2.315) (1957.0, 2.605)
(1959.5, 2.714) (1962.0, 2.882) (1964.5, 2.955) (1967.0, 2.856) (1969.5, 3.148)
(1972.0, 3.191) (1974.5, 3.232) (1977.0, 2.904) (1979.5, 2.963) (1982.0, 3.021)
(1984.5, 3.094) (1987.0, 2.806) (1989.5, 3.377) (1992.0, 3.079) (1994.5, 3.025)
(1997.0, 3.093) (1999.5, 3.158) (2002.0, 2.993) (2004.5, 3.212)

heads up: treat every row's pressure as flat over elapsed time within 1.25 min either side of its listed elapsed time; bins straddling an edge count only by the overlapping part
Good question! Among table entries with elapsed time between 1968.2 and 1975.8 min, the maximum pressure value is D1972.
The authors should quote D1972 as 3.232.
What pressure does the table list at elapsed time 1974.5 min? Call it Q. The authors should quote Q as 3.232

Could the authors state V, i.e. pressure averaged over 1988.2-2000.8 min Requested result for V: 3.14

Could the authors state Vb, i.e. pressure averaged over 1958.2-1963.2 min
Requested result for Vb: 2.8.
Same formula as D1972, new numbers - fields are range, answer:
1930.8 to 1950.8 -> 2.895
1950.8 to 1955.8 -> 2.315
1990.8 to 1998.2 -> 3.093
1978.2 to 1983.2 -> 3.021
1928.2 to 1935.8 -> 3.016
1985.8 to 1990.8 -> 3.377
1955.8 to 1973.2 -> 3.191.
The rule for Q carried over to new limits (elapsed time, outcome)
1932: 2.895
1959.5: 2.714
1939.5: 2.562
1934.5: 2.875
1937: 2.644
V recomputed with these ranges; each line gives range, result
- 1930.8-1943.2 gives 2.68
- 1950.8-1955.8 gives 2.27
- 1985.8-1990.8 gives 3.09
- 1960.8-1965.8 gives 2.92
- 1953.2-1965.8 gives 2.69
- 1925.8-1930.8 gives 3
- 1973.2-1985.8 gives 3.04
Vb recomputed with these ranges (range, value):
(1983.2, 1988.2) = 2.95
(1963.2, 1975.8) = 3.07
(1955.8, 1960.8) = 2.66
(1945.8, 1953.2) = 2.34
